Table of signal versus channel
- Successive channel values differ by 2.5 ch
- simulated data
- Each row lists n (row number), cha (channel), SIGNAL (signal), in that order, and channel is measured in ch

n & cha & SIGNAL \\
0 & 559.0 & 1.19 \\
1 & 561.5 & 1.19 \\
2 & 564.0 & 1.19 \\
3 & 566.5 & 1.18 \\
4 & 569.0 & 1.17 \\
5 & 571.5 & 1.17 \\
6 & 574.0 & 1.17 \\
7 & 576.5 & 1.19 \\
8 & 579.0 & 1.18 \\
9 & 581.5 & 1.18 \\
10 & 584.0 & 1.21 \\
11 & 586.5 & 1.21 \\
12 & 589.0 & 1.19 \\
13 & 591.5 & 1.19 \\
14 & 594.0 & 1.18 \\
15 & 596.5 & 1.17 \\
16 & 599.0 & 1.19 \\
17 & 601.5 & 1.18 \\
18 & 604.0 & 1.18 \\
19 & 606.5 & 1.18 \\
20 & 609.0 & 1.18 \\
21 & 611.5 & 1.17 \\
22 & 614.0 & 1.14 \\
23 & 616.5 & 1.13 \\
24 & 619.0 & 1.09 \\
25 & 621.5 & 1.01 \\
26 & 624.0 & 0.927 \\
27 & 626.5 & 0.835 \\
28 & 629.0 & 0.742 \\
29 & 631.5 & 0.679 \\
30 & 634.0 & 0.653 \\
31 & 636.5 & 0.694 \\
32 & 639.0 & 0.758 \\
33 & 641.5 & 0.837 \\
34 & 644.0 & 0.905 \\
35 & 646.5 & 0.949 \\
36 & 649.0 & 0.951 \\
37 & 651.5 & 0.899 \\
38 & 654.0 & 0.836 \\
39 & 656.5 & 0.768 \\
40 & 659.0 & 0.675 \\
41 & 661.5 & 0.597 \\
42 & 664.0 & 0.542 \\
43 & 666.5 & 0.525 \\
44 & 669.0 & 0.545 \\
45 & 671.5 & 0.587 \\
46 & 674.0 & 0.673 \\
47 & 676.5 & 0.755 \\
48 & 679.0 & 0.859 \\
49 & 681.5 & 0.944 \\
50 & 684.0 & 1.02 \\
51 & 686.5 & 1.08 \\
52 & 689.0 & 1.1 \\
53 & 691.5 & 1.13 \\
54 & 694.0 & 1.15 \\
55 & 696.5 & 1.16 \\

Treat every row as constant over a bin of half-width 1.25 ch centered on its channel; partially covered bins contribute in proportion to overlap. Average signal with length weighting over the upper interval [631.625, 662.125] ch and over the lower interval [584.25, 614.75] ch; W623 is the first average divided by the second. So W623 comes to 0.7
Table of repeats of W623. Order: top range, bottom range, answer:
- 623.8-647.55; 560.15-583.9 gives 0.67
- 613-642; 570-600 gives 0.74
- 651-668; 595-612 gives 0.58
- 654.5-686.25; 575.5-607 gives 0.61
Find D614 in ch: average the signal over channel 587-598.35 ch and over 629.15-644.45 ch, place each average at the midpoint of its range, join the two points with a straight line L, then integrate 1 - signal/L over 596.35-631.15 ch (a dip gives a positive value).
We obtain -3.2 ch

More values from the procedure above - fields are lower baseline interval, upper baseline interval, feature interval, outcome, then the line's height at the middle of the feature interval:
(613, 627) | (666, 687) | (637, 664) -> 2.80 ch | 0.892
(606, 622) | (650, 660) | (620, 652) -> 3.81 ch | 0.954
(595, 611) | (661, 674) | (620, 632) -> 1.38 ch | 0.961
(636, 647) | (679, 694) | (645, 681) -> 7.55 ch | 0.933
